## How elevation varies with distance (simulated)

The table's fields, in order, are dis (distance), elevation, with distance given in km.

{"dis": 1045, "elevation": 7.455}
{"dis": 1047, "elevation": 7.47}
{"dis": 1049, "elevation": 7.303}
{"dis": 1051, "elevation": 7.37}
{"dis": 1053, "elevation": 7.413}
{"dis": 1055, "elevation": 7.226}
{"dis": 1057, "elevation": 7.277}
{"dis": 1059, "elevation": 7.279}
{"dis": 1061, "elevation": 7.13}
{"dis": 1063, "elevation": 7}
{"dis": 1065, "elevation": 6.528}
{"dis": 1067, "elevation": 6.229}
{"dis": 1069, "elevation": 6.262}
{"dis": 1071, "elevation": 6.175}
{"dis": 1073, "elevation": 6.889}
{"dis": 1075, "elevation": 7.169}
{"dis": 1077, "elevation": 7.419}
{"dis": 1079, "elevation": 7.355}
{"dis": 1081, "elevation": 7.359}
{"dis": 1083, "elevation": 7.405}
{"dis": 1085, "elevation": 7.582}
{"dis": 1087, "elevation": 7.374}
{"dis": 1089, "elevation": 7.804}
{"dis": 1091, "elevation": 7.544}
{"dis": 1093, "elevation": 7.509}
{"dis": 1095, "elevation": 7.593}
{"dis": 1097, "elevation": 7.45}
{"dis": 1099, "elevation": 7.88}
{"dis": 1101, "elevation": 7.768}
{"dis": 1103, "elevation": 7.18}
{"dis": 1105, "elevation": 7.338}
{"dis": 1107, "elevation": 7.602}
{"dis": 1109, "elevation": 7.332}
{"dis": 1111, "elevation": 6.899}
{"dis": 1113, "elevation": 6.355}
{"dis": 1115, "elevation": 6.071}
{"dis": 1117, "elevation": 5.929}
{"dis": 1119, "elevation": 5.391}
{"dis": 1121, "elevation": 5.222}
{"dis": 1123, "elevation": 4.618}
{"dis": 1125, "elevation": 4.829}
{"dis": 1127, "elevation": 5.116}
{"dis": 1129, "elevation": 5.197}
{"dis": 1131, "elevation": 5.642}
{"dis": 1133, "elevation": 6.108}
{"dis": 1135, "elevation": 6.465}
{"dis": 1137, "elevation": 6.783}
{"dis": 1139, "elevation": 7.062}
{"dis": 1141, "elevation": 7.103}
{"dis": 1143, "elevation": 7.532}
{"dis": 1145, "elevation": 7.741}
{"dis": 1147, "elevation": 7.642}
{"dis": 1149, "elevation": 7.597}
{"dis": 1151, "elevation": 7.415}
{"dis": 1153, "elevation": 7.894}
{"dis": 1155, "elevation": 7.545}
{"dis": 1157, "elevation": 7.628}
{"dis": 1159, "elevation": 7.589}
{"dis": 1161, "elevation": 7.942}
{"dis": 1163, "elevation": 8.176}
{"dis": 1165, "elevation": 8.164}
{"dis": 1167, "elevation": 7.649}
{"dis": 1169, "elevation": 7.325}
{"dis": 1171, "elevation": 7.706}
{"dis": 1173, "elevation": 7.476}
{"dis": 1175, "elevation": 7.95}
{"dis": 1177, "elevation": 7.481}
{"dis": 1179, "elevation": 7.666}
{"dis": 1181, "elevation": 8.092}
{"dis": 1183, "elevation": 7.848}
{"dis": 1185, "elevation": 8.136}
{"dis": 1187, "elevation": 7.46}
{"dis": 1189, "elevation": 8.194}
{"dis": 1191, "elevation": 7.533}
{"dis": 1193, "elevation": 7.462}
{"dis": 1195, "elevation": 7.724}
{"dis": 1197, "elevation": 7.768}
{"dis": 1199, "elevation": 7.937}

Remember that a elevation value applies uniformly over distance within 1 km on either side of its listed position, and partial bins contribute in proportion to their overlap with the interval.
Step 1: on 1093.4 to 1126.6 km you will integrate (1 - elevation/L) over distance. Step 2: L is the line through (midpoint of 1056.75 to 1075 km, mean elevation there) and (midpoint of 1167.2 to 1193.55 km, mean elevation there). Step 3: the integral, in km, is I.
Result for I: 2.5 km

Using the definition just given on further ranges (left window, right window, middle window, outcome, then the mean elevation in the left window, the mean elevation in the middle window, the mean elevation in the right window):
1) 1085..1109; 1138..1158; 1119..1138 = 5.0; 7.54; 5.54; 7.52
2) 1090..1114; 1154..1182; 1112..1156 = 6.6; 7.37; 6.42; 7.74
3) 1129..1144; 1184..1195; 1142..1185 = -3.4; 6.57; 7.73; 7.75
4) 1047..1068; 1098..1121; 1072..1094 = -1.4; 7.09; 7.4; 6.81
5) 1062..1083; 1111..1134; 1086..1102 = -3.3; 6.87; 7.62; 5.56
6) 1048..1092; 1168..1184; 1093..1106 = -0.4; 7.14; 7.53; 7.69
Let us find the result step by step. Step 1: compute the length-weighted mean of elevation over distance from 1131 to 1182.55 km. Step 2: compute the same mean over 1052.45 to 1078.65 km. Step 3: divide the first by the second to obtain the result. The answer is 1.08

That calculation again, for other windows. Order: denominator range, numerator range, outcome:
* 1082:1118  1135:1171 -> 1.04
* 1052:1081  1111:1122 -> 0.85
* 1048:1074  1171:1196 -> 1.12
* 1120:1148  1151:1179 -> 1.24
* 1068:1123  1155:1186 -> 1.11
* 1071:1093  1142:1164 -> 1.05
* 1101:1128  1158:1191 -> 1.26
